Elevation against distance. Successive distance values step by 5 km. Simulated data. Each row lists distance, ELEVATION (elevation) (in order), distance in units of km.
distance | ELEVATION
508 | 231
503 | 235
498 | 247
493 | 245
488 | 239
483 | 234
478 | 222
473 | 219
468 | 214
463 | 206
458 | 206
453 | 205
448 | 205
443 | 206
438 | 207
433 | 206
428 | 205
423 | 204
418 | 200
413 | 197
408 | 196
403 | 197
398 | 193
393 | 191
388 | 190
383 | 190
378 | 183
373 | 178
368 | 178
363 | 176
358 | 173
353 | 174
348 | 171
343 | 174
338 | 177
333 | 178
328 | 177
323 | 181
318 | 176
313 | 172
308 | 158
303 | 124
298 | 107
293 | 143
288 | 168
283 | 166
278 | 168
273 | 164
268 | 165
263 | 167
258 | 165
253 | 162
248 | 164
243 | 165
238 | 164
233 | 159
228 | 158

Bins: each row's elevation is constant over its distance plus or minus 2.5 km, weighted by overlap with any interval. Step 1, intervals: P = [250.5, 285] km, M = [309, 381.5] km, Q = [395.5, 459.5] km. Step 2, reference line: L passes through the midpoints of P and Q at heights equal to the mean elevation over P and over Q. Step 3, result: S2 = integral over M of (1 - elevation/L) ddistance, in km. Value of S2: 2.7 km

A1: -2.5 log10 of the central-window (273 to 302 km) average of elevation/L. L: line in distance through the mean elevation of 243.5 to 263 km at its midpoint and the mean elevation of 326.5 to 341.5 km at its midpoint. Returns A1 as 0.131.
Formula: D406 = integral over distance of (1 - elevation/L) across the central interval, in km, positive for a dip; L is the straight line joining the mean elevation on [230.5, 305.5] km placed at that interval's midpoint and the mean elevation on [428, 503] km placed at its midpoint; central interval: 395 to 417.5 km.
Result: 0.5 km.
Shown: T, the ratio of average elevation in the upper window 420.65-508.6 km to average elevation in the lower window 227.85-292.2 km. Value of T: 1.33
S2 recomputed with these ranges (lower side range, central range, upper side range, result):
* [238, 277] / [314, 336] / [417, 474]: 0.3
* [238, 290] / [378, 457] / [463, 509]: 4.2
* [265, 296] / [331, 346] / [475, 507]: 0.5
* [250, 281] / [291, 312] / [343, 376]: 4.2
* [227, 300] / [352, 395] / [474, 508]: 3.2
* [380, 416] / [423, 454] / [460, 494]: 0.5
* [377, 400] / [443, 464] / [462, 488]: 0.8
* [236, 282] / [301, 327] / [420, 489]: 2.1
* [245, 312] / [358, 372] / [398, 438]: 0.6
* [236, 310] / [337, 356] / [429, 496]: 0.6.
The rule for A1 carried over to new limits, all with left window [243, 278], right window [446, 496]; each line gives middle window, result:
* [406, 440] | 0.028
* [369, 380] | 0.084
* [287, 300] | 0.253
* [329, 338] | 0.038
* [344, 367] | 0.095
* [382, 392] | 0.043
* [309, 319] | 0.047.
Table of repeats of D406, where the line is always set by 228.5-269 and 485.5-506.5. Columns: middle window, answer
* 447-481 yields 2.9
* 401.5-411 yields 0.7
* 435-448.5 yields 1.1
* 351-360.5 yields 1.1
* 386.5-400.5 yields 1.2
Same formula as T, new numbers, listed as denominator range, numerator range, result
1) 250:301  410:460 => 1.30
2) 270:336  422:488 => 1.32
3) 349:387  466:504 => 1.30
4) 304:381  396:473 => 1.17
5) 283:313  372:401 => 1.30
